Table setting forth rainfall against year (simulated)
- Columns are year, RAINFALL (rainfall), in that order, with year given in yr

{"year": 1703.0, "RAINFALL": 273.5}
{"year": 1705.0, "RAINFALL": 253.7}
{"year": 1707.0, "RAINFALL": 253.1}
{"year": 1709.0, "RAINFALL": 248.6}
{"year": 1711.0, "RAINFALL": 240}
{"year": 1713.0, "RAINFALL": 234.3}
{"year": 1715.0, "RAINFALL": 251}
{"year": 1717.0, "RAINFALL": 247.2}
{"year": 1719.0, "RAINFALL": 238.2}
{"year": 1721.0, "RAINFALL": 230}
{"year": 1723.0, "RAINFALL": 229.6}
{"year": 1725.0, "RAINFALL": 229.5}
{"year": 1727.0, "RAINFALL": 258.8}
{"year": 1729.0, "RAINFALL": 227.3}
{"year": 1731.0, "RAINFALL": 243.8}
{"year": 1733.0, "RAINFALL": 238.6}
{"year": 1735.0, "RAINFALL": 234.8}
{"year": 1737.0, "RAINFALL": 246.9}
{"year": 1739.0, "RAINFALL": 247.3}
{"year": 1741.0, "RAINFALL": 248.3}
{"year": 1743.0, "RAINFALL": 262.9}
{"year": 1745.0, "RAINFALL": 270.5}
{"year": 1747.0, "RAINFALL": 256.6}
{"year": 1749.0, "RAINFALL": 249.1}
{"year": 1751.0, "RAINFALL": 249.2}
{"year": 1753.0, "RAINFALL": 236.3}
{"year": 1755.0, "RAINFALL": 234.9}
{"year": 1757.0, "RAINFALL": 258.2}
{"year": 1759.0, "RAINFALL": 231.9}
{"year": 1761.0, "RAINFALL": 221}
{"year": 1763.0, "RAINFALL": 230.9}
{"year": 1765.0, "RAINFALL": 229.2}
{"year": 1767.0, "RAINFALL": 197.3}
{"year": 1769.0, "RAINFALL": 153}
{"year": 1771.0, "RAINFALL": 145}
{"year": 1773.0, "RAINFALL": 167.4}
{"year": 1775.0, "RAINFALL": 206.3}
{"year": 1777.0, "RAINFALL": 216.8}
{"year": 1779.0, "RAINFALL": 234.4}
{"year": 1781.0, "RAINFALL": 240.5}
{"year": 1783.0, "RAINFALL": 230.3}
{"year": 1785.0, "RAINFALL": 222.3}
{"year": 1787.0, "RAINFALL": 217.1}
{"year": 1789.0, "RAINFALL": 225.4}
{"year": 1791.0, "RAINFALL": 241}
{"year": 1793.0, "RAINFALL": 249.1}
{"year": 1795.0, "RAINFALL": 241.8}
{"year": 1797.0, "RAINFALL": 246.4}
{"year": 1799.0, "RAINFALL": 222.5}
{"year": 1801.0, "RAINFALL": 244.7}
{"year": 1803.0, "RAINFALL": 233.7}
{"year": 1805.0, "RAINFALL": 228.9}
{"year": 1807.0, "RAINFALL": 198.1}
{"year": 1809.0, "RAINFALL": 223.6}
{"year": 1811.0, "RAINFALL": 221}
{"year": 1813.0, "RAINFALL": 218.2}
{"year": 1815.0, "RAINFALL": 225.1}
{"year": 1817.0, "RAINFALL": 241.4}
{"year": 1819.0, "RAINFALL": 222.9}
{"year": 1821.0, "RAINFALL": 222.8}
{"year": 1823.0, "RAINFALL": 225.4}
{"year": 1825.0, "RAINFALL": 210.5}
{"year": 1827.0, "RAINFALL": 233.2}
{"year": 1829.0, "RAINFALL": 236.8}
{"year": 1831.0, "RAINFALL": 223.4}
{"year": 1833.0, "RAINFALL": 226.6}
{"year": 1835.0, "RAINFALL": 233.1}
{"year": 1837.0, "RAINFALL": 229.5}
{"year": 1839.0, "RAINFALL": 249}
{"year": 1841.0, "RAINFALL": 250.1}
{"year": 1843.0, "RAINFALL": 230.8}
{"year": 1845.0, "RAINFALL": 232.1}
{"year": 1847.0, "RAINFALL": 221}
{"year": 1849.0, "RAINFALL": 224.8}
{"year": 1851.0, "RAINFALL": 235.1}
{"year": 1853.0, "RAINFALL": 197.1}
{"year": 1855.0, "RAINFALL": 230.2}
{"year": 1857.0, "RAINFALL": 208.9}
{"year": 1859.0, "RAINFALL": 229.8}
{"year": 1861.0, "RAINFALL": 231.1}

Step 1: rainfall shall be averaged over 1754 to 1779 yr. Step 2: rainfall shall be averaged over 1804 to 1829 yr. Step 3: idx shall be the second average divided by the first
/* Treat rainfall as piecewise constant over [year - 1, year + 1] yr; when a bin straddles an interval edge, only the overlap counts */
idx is 1.07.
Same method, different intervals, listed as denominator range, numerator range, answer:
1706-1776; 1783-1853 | 0.98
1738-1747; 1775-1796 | 0.90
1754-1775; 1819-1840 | 1.11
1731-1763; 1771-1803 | 0.92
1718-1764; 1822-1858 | 0.94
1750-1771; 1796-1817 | 1.03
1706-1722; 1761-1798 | 0.89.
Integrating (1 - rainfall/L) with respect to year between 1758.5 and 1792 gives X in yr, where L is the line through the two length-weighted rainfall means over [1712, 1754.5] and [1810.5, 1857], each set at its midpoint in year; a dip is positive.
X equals 3.5 yr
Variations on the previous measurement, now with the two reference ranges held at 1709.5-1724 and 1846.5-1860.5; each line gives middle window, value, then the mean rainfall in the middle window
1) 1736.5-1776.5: 1.24 yr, 227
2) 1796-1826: 0.15 yr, 226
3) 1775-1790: 0.34 yr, 225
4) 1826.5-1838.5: -0.38 yr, 231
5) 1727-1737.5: -0.13 yr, 240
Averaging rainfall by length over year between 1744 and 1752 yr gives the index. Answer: 256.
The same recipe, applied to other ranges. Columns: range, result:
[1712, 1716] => 243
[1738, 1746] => 257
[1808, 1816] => 222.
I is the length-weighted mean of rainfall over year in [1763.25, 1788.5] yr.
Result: 206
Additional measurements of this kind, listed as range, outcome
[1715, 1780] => 231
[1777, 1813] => 230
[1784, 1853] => 229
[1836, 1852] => 234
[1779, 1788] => 228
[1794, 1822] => 228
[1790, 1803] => 240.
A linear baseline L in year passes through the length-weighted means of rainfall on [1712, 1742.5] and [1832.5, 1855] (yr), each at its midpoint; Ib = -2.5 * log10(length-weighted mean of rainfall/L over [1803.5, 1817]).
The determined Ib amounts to 0.06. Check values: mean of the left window 241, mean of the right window 230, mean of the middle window 221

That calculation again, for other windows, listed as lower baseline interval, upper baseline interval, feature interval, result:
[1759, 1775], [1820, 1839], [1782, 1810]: -0.10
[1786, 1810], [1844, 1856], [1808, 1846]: -0.01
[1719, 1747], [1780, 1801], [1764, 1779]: 0.24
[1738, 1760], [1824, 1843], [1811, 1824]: 0.05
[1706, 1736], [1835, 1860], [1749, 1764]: -0.01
